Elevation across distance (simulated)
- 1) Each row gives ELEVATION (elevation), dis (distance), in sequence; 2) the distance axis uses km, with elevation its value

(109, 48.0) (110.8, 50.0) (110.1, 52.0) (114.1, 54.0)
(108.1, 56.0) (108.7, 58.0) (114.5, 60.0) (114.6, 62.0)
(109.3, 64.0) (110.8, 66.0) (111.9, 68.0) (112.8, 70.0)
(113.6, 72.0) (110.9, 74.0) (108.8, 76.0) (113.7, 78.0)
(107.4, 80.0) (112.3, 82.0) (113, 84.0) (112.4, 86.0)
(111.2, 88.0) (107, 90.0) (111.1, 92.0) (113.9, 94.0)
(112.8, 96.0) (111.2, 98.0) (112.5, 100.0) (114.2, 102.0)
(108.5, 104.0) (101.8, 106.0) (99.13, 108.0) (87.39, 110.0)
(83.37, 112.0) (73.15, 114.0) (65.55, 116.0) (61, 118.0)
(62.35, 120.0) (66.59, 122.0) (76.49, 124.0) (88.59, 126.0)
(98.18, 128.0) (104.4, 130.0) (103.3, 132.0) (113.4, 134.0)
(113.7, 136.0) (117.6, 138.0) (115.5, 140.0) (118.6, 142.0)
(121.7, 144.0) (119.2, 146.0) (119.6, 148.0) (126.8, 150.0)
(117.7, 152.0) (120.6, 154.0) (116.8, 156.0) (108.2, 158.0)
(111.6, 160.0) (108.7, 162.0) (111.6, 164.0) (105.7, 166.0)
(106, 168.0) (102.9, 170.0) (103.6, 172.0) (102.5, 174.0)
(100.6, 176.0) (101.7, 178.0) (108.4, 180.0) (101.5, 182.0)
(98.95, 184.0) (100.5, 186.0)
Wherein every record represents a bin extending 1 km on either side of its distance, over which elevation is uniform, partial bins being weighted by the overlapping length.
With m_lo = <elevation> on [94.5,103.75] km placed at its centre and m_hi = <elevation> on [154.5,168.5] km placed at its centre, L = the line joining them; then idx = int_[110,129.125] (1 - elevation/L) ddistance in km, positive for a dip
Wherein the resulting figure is 6.14 km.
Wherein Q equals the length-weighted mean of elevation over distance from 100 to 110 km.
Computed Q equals 105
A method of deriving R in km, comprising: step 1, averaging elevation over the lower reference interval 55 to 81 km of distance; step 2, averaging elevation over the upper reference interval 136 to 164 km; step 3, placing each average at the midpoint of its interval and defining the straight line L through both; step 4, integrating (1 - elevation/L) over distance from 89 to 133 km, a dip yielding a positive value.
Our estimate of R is 7.82 km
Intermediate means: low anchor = 111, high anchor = 117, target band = 93.7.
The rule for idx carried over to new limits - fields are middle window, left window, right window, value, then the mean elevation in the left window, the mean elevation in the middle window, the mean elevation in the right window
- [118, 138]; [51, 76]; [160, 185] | 2.9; 112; 91.6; 105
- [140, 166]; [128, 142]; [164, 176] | -2.1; 111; 116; 104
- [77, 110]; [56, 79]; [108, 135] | -3.8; 112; 109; 84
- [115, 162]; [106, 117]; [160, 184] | -4.7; 83.5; 103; 105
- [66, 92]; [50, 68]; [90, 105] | 0.1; 111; 111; 112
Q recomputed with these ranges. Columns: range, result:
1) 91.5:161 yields 103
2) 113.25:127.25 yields 71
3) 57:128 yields 101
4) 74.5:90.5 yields 111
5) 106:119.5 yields 79.4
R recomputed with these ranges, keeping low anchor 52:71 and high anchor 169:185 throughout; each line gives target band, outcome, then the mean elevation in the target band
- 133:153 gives -2.51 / 118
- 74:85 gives -0.09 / 111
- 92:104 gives -0.41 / 112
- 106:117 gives 2.47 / 83.5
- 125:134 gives 0.50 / 100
